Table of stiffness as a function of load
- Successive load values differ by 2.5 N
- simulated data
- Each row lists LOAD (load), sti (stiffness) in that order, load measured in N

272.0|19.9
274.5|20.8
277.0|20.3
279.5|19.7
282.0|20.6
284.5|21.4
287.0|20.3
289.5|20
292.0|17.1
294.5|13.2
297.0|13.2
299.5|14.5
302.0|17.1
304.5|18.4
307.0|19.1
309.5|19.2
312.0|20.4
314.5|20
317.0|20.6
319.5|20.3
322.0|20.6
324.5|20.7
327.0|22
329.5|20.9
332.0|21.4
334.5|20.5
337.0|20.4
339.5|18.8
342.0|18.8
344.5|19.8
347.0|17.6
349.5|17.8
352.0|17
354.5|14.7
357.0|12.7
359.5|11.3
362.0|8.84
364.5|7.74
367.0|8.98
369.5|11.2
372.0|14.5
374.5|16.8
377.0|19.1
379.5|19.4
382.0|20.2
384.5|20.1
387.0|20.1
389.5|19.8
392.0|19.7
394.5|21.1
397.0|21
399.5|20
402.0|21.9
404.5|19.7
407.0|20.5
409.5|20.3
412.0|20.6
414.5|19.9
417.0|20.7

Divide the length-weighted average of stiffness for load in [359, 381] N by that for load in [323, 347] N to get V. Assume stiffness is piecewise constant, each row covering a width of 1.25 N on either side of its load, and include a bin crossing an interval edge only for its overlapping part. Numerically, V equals 0.7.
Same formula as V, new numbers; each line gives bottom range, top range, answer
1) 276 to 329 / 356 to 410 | 0.90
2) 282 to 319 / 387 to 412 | 1.12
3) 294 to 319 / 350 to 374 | 0.69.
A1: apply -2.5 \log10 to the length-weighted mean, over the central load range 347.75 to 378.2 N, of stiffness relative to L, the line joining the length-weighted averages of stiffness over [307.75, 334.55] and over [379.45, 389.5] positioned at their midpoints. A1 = 0.44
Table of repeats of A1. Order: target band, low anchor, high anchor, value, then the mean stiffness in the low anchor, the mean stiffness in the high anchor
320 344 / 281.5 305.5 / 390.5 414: -0.11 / 17.5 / 20.5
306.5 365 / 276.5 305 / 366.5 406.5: 0.01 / 17.9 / 18.6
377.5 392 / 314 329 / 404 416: 0.03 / 20.7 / 20.2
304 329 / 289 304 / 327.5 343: -0.12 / 15.8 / 20.2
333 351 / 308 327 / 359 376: -0.19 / 20.4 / 11.5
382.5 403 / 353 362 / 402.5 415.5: -0.15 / 12.4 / 20.3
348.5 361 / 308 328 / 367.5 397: 0.30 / 20.4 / 18.2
